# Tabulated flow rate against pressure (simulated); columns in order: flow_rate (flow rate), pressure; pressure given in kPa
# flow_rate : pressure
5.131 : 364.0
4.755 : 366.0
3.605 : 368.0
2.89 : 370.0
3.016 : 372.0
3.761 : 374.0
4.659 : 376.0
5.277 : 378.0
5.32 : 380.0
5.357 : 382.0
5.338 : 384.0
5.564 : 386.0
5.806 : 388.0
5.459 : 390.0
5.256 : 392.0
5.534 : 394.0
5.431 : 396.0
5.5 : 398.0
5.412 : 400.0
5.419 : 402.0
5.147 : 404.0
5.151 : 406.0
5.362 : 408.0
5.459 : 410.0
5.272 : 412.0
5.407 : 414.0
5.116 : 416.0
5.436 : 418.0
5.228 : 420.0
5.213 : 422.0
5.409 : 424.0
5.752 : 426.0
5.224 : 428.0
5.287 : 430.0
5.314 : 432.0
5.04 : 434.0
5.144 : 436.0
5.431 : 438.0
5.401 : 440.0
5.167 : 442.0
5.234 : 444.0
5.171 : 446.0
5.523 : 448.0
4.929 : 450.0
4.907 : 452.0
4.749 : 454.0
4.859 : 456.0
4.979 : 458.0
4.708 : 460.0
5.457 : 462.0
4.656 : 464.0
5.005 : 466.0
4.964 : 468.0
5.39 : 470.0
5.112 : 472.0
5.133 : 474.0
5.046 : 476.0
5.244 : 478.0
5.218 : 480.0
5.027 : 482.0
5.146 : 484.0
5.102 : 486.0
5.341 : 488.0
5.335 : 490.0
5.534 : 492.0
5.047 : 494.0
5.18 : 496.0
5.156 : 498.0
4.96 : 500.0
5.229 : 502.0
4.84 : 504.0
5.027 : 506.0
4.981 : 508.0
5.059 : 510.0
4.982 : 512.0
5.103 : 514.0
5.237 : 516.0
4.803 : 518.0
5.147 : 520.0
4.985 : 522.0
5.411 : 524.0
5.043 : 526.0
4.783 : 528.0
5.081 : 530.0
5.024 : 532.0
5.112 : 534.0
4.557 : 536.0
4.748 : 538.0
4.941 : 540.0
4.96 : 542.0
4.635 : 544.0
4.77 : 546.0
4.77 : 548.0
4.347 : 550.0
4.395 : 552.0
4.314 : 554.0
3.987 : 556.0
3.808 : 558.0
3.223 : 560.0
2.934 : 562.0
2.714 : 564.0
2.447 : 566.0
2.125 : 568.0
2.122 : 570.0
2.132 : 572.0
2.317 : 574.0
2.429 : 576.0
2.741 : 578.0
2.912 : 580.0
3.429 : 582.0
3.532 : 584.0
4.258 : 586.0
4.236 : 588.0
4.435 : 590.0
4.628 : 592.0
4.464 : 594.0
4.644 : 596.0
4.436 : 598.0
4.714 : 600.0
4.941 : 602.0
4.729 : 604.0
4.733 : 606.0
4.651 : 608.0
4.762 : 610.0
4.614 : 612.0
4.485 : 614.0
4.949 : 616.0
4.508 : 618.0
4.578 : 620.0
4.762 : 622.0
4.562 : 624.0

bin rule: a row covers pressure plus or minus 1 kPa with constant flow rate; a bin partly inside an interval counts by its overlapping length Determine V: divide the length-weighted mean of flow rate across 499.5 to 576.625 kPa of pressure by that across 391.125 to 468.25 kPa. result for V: 0.82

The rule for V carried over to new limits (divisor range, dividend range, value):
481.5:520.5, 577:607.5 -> 0.82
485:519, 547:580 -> 0.62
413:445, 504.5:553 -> 0.93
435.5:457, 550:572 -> 0.62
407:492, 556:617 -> 0.72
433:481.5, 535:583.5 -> 0.70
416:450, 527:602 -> 0.74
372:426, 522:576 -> 0.77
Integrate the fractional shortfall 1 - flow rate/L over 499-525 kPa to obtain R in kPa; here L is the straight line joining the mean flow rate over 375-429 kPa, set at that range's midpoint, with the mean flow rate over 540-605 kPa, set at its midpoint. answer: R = -4.3 kPa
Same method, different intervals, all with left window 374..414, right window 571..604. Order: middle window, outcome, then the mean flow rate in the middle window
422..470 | -2.4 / 5.15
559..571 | 4.2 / 2.59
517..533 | -2.8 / 5.03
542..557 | -1.5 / 4.49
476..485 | -1.0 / 5.15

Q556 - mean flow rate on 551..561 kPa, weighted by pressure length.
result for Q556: 3.95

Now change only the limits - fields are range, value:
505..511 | 5.02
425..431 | 5.42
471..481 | 5.15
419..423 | 5.22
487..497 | 5.29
